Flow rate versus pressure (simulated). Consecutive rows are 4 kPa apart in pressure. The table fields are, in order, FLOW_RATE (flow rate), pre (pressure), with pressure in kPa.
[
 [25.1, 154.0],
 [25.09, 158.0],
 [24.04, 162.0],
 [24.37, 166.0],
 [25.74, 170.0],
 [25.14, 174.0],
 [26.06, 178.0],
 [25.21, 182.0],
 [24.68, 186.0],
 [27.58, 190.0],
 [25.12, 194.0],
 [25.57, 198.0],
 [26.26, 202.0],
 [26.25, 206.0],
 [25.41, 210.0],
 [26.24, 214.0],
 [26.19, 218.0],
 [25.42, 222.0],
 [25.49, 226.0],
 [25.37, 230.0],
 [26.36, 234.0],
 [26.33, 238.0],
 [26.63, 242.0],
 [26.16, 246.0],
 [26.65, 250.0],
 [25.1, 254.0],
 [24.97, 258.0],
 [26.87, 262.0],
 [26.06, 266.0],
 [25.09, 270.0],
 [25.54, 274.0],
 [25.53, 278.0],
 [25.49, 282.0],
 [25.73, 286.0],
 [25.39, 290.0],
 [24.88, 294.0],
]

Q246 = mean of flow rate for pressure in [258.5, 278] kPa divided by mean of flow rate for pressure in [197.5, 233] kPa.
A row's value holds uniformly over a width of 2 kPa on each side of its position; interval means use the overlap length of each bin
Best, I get 1.00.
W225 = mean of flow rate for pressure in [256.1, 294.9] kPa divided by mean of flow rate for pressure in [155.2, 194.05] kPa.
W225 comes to 1.01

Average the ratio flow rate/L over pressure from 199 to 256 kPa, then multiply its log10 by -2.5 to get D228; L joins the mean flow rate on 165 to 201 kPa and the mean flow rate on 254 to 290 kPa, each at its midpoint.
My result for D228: -0.02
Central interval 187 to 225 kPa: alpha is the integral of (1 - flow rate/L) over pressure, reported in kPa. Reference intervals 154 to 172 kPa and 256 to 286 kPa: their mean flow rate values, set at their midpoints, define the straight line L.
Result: -1.2 kPa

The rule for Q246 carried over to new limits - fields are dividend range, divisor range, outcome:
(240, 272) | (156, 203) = 1.02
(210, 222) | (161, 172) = 1.05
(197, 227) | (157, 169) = 1.05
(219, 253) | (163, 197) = 1.02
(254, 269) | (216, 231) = 1.01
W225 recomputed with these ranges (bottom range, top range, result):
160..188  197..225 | 1.03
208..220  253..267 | 0.99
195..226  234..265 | 1.01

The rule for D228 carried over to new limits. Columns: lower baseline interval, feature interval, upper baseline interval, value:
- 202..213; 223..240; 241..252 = 0.017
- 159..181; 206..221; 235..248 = -0.004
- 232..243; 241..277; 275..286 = 0.005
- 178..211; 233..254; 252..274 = -0.027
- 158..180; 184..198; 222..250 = -0.015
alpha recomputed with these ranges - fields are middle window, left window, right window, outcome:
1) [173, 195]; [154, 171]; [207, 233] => -0.47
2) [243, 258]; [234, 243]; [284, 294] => 0.18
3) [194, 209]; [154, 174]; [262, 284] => -0.43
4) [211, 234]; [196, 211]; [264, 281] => 0.02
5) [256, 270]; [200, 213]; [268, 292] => -0.14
